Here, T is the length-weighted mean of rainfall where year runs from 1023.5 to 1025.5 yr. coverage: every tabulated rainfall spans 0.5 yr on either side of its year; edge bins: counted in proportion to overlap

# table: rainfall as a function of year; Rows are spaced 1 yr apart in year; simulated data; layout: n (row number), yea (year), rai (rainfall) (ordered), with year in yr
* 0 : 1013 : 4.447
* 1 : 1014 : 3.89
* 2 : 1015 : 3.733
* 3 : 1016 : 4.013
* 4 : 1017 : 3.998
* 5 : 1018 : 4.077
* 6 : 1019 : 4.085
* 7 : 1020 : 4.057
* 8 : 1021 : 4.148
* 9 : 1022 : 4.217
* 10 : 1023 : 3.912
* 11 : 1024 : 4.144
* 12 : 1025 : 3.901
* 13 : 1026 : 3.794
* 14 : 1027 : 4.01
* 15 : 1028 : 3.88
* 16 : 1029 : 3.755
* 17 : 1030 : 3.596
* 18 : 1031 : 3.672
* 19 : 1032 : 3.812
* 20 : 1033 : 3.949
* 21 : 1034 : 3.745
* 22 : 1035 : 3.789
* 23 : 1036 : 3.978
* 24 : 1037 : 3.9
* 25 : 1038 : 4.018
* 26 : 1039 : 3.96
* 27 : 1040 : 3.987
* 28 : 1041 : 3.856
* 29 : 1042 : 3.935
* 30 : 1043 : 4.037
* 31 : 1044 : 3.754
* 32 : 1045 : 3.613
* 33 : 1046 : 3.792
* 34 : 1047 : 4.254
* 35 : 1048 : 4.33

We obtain 4.02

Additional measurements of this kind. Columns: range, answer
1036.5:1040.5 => 3.97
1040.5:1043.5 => 3.94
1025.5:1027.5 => 3.9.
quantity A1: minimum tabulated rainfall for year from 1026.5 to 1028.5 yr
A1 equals 3.88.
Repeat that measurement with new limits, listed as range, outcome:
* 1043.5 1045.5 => 3.613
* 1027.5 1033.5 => 3.596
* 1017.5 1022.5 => 4.057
